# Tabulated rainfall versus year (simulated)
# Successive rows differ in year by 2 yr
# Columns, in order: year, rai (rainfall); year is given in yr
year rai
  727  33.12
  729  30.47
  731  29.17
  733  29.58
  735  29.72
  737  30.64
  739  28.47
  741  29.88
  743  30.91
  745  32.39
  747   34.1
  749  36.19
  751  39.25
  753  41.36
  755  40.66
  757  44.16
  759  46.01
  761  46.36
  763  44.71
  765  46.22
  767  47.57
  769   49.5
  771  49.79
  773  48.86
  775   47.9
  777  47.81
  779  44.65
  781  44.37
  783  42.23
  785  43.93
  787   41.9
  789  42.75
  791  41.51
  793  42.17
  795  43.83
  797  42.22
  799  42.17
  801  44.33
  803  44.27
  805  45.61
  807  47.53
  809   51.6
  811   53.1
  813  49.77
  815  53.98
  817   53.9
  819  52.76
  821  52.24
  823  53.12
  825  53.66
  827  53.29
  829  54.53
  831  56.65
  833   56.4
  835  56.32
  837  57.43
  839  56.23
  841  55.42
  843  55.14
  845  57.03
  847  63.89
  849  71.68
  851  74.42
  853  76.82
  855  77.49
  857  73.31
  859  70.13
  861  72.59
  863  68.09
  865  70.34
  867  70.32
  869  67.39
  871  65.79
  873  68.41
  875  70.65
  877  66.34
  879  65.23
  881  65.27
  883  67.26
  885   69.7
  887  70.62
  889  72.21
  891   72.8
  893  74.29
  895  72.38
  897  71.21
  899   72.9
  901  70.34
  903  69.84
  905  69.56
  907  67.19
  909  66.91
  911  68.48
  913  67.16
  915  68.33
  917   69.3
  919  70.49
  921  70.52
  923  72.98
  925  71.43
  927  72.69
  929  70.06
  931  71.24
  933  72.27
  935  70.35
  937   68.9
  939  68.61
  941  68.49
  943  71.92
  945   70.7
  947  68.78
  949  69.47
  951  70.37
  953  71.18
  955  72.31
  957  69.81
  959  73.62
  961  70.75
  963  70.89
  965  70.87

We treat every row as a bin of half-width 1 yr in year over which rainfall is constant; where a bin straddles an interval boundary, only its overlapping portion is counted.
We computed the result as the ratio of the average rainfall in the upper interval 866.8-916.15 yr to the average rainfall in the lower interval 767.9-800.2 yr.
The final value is 1.55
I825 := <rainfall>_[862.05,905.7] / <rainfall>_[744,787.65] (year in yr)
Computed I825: 1.59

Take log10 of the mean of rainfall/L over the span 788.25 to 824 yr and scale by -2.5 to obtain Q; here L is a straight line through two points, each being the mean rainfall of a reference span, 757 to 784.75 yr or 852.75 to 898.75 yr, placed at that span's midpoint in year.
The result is 0.15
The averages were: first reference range 46.5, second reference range 70.3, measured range 47.6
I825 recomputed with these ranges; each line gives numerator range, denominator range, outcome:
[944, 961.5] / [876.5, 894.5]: 1.02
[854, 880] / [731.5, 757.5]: 2.04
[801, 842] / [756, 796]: 1.16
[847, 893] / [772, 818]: 1.52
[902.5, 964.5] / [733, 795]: 1.71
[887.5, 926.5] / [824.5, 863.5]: 1.12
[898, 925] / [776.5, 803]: 1.61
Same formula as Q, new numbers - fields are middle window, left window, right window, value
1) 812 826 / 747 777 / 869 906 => 0.064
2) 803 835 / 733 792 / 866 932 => 0.010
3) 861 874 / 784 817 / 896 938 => -0.151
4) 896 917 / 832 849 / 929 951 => -0.051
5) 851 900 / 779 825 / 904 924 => -0.153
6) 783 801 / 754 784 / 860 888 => 0.193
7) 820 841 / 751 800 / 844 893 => 0.083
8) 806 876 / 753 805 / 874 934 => -0.068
